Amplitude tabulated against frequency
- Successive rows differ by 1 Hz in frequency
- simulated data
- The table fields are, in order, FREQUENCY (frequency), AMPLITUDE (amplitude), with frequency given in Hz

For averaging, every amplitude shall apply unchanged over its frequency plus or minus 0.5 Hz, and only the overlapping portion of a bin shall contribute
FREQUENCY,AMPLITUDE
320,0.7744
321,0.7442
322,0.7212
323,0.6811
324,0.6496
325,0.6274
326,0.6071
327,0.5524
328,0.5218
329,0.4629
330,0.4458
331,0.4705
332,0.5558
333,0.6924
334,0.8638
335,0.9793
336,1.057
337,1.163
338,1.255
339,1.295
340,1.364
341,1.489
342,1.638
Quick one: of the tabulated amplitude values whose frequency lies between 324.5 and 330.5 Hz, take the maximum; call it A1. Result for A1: 0.6274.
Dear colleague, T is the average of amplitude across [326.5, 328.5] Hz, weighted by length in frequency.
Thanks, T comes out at 0.537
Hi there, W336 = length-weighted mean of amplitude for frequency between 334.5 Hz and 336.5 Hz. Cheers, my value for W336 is 1.02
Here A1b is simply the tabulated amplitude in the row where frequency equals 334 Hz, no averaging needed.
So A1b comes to 0.8638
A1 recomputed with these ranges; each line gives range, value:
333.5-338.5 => 1.255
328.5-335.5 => 0.9793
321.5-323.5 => 0.7212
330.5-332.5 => 0.5558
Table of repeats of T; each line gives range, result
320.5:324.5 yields 0.699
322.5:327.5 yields 0.624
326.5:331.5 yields 0.491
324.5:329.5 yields 0.554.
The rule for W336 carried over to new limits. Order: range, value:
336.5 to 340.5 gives 1.27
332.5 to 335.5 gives 0.845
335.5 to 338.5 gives 1.16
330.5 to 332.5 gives 0.513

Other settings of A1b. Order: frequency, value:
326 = 0.6071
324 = 0.6496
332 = 0.5558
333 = 0.6924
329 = 0.4629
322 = 0.7212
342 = 1.638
